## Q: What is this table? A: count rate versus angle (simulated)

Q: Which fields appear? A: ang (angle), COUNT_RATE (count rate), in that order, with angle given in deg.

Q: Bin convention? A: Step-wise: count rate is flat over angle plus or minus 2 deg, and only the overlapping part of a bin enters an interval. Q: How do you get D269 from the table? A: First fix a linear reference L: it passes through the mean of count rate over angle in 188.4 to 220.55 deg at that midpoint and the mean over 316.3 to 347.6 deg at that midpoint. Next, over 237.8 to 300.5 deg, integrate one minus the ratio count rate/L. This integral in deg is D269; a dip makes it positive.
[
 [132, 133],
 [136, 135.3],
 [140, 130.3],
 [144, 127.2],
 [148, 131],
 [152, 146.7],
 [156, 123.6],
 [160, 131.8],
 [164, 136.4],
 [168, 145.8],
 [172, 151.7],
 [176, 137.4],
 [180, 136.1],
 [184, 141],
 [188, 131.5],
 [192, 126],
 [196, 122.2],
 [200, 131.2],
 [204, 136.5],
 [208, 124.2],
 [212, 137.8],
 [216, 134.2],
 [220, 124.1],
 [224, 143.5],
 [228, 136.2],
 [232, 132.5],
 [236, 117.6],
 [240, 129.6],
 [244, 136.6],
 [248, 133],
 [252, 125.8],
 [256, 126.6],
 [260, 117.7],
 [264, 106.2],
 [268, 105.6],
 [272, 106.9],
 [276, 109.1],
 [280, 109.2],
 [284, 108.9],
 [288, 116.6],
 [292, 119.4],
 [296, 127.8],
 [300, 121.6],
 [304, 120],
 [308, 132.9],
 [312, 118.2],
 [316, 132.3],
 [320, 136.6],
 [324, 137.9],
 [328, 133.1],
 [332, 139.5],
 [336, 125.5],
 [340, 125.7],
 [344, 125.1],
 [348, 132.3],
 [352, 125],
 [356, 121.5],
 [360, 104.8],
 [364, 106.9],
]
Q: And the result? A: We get 5.8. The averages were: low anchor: 130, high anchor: 132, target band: 119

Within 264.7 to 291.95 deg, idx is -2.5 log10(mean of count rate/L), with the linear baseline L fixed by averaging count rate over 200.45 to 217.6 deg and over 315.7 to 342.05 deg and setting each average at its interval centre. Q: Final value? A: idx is 0.21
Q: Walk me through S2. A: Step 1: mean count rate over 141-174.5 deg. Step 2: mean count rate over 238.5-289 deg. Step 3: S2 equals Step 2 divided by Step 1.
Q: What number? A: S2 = 0.9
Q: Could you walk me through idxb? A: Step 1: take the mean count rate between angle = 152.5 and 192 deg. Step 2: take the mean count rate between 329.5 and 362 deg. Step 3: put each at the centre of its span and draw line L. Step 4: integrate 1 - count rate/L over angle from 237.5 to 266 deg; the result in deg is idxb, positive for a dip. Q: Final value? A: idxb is 1.4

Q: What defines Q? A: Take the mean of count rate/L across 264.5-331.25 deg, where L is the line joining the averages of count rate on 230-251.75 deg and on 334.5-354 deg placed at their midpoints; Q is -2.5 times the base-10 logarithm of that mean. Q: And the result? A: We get 0.06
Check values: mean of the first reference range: 130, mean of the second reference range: 127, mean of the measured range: 121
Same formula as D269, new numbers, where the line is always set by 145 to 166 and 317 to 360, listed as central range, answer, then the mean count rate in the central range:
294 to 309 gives 0.6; 125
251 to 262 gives 0.7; 123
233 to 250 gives 0.3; 129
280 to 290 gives 1.4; 112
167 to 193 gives -1.1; 139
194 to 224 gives 0.3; 131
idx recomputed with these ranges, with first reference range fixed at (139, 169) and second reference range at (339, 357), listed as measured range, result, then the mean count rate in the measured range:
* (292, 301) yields 0.04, 124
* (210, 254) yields -0.01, 132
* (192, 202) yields 0.05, 127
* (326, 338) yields -0.05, 133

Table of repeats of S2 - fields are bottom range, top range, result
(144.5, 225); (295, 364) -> 0.94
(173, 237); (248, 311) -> 0.89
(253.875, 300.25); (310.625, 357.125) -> 1.13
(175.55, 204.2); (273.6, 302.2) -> 0.88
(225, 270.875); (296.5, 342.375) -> 1.04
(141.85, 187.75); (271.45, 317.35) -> 0.87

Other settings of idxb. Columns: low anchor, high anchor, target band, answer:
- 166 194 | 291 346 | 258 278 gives 3.5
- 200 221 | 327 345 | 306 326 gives -0.2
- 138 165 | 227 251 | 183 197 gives 0.2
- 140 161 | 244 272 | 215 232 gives -1.5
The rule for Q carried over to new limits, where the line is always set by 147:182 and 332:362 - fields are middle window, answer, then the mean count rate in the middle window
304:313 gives 0.02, 125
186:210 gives 0.06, 129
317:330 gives -0.08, 136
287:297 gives 0.06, 121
